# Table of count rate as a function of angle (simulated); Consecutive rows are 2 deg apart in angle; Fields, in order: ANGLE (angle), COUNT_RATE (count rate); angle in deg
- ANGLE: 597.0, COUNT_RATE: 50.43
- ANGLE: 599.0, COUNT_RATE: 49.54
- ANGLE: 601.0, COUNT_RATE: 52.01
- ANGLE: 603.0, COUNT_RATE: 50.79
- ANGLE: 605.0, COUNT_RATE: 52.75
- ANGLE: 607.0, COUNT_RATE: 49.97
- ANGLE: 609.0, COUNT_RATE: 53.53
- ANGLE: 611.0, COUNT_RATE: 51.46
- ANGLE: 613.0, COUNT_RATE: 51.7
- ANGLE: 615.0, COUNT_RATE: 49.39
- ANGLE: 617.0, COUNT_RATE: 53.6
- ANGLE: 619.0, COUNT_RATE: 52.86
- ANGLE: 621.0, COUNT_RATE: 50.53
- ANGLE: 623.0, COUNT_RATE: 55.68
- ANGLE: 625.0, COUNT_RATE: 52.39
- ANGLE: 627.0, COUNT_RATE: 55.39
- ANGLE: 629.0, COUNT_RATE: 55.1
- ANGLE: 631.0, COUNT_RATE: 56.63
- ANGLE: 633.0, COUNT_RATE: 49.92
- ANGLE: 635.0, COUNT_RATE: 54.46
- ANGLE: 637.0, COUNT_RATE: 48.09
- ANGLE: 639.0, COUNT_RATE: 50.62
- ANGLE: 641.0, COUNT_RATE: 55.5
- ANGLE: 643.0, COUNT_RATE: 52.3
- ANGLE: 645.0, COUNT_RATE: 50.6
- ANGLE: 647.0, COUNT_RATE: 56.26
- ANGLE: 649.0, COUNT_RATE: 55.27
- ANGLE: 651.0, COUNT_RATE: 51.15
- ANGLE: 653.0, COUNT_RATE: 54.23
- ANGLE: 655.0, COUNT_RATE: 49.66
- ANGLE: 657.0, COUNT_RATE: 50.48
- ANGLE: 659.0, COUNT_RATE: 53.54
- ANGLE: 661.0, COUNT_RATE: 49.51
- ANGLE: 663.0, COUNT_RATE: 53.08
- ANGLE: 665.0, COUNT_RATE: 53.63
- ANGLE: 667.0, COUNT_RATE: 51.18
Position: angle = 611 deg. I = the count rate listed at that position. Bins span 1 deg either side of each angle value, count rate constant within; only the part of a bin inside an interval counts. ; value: 51.46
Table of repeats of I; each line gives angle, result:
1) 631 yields 56.63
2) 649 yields 55.27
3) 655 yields 49.66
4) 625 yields 52.39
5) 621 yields 50.53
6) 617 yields 53.6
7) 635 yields 54.46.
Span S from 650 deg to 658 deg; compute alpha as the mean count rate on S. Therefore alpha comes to 51.4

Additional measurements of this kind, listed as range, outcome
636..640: 49.4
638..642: 53.1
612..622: 51.6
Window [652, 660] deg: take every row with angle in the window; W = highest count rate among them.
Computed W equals 54.23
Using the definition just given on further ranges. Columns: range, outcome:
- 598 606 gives 52.75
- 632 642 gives 55.5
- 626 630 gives 55.39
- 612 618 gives 53.6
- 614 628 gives 55.68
